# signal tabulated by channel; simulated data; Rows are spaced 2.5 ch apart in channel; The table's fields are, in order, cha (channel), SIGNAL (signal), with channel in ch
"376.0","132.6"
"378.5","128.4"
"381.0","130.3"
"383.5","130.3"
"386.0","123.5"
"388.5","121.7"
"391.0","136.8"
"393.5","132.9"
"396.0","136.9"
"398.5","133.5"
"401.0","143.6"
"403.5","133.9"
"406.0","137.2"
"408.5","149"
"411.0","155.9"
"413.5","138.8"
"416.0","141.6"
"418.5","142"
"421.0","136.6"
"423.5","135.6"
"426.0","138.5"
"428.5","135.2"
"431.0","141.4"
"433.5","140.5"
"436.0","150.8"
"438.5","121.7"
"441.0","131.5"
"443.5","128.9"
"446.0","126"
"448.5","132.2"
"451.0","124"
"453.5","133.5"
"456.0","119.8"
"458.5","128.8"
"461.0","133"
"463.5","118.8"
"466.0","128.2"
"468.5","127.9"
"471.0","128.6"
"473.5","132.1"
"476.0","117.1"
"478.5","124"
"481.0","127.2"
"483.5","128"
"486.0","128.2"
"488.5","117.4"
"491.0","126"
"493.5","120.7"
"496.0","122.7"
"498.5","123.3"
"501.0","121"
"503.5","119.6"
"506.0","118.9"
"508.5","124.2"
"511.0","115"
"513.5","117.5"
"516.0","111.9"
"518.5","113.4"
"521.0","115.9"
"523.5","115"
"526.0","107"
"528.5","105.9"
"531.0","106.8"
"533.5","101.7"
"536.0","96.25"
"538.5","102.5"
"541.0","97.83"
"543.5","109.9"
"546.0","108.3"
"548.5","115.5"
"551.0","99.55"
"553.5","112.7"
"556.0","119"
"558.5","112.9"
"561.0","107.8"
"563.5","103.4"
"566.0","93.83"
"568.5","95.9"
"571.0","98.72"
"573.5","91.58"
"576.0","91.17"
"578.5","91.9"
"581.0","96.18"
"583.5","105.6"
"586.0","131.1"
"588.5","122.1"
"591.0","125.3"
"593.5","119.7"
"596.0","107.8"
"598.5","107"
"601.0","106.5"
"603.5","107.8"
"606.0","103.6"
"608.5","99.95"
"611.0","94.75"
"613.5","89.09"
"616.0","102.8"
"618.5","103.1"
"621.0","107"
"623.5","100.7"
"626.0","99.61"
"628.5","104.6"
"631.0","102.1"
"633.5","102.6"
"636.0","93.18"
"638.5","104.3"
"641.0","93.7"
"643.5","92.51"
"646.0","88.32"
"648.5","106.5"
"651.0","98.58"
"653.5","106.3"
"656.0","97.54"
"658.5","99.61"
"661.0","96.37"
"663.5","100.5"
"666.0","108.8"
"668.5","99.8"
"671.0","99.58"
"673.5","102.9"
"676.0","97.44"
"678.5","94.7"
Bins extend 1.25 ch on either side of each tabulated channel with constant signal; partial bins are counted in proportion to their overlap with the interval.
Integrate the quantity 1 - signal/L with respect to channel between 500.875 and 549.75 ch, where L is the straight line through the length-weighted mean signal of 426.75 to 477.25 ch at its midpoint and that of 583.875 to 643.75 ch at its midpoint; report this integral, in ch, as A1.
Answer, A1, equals 3.3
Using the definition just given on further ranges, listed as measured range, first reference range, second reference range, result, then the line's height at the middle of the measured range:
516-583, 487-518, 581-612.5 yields 6.2 ch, 115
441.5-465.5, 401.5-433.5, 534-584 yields 0.6 ch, 131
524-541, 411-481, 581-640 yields 2.1 ch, 118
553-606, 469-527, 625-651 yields 0.5 ch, 108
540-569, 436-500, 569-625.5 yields 1.3 ch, 112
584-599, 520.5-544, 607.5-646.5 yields -2.6 ch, 101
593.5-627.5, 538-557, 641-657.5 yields -0.3 ch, 102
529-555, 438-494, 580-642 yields 2.3 ch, 115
